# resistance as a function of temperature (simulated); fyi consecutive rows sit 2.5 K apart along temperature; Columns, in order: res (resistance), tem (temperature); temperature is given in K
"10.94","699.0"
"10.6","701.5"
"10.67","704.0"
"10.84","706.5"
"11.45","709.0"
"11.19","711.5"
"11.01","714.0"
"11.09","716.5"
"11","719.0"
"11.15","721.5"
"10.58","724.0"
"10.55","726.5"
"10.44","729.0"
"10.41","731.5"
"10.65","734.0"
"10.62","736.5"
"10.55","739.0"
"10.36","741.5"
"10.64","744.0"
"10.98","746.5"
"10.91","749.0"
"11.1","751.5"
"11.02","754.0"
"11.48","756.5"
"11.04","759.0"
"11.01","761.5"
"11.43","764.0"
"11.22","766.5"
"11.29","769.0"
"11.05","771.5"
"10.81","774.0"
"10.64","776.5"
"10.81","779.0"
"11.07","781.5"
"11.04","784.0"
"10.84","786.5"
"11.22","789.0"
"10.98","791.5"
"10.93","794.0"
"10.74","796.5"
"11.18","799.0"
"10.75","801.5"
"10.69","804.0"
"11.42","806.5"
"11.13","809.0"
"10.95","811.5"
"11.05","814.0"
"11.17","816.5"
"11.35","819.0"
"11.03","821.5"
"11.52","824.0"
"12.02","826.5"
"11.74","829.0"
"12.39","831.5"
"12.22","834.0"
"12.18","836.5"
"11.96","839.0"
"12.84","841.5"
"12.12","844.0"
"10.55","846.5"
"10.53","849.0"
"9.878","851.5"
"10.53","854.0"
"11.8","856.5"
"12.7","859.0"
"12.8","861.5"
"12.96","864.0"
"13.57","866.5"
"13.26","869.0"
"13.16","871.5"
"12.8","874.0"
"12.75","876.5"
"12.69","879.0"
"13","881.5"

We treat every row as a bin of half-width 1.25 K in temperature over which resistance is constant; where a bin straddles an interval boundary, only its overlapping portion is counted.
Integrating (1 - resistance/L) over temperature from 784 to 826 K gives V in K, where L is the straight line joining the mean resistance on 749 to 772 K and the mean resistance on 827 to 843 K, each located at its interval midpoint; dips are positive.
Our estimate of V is 2.5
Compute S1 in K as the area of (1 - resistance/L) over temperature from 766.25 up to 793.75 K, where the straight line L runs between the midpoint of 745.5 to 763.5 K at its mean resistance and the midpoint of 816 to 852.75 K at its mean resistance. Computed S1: 0.6 K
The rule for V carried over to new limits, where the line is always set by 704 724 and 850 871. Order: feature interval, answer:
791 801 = 0.64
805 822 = 0.97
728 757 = 1.35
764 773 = 0.21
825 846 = -0.20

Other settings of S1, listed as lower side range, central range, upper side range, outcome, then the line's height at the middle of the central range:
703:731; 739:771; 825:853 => 0.33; 11.1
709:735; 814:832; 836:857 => -0.47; 11.2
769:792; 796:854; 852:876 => 2.16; 11.8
